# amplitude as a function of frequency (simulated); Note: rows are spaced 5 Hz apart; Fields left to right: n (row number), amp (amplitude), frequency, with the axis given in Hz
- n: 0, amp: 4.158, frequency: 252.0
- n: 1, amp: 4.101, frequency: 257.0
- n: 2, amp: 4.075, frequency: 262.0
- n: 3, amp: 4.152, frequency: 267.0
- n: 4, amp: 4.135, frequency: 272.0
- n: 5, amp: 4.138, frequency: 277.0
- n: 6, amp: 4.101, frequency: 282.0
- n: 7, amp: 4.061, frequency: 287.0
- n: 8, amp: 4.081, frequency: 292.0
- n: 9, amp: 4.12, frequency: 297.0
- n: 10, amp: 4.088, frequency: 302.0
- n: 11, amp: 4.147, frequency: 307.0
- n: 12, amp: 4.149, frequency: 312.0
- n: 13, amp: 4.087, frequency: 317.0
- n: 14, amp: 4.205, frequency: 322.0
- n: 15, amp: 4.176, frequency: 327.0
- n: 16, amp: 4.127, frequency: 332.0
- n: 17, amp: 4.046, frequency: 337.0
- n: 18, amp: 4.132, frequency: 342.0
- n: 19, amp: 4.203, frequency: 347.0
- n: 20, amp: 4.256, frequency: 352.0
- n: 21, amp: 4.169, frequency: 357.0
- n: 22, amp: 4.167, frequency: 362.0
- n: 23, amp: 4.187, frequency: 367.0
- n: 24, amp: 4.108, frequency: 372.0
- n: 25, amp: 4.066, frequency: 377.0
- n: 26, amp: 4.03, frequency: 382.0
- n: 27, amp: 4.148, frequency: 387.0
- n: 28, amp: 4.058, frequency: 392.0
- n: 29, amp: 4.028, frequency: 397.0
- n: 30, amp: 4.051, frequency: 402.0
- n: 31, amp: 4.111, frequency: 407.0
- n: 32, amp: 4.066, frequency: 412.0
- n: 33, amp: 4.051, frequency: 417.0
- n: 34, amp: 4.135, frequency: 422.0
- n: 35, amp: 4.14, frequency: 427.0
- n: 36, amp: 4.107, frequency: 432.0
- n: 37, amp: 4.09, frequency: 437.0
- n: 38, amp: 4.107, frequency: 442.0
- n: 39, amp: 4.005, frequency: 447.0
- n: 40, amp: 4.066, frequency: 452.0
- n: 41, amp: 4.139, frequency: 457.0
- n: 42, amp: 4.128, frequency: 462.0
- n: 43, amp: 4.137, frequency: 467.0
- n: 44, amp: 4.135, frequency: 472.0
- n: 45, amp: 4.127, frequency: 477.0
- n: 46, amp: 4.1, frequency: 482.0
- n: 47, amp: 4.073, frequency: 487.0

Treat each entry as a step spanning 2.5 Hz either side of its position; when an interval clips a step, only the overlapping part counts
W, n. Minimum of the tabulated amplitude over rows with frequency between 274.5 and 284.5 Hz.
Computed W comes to 4.101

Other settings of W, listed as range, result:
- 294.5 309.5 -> 4.088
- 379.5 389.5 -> 4.03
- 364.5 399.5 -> 4.028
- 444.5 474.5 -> 4.005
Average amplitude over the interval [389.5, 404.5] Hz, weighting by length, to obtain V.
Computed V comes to 4.05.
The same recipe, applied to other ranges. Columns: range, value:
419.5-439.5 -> 4.12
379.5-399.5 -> 4.07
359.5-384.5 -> 4.11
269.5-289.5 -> 4.11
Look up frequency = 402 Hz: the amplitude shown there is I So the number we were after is 4.051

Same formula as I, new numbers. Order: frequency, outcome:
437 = 4.09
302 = 4.088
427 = 4.14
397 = 4.028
